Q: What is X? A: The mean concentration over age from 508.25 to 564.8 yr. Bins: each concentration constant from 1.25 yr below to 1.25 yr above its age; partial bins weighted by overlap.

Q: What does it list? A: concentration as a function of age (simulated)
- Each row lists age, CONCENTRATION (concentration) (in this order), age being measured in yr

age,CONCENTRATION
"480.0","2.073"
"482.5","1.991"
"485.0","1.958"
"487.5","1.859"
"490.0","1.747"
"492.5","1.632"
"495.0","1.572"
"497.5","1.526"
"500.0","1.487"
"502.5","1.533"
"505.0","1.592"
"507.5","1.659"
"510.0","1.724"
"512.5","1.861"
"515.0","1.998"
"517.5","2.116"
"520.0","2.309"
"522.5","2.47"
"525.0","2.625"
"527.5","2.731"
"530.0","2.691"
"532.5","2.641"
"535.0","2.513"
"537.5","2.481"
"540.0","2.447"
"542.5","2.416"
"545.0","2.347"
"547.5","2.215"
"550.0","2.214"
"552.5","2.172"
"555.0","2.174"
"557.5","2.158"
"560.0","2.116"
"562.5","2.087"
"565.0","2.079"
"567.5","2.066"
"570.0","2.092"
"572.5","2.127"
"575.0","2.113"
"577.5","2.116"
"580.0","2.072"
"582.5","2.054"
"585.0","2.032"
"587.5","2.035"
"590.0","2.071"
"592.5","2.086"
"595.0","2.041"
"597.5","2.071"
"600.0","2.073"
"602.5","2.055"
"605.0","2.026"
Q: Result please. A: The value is 2.29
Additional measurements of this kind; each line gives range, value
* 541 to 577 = 2.17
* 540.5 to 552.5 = 2.29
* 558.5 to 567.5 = 2.09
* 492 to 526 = 1.86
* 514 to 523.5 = 2.22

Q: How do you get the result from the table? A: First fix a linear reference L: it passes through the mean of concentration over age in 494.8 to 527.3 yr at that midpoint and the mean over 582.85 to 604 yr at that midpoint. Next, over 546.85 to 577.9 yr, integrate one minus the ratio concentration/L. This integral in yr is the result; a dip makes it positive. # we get -1.96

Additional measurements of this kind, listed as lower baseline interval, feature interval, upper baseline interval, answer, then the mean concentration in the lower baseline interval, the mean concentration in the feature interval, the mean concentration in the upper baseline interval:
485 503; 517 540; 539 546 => -3.5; 1.65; 2.52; 2.4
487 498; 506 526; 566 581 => -3.2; 1.66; 2.08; 2.1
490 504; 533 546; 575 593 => -4.6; 1.57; 2.45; 2.07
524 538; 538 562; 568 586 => 1.5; 2.62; 2.25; 2.09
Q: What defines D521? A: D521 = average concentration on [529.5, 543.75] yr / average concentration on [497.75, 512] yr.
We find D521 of 1.57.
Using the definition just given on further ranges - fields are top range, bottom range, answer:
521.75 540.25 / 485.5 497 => 1.51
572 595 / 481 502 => 1.21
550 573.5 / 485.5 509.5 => 1.30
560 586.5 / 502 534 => 0.96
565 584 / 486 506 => 1.29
